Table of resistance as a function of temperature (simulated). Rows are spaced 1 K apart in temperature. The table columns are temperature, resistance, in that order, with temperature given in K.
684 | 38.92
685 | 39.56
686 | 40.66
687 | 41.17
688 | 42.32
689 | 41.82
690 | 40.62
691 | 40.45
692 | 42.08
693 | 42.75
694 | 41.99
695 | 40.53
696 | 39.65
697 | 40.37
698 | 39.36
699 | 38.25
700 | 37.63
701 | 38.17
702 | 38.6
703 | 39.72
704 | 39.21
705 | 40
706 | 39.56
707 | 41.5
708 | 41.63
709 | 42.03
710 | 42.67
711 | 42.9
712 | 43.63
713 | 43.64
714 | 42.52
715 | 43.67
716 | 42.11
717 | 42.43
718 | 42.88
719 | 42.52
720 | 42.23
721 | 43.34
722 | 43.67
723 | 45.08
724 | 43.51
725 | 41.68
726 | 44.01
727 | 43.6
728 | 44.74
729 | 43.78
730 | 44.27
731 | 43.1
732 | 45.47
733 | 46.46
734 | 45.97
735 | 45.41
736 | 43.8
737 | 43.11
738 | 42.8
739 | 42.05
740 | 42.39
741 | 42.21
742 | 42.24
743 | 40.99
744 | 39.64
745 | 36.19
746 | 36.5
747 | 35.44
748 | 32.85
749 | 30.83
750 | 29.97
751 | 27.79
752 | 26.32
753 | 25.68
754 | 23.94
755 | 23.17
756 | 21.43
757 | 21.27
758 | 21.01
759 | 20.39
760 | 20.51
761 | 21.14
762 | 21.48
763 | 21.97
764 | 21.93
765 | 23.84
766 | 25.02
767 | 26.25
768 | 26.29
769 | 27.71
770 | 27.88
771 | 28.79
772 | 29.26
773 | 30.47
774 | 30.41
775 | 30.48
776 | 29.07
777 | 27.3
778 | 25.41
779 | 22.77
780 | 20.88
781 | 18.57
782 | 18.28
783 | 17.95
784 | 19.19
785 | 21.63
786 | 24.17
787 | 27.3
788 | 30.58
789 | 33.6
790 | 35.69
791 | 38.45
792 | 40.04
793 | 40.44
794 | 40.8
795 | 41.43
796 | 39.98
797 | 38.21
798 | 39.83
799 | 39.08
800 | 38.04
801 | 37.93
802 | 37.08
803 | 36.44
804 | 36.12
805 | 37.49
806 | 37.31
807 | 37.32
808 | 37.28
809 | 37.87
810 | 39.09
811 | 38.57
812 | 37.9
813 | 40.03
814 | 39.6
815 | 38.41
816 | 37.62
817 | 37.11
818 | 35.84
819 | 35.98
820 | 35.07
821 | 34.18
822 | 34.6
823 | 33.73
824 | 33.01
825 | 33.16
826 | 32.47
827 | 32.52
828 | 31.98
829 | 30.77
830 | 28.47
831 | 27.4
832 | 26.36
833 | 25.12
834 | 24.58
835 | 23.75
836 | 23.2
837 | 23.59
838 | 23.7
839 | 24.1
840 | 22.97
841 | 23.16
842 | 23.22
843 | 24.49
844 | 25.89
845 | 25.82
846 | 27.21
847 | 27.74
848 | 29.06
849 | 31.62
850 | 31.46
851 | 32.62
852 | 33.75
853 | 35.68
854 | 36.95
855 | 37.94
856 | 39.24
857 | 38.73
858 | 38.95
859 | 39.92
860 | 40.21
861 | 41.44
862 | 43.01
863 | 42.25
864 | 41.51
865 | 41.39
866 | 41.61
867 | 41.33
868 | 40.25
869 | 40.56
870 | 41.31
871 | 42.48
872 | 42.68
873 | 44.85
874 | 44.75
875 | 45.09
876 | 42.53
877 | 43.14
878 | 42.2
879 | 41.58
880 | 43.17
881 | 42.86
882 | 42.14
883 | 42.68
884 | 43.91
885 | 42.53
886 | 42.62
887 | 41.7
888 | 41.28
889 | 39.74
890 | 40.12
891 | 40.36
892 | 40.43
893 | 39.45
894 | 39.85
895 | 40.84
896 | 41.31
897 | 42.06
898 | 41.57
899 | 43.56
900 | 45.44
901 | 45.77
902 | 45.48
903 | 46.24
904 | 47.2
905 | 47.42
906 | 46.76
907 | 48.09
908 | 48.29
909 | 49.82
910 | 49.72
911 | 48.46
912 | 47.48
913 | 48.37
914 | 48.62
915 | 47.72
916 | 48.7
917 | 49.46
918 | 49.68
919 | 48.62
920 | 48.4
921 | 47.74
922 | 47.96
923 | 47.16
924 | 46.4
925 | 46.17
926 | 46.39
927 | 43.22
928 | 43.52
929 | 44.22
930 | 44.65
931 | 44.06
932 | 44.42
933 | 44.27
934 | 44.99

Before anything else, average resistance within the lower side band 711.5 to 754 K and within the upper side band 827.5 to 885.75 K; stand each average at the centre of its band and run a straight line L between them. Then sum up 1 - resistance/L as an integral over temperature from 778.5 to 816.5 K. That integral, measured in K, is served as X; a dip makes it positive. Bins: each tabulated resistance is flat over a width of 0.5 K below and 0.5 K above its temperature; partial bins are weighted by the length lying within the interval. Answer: 3.7 K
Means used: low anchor 40.5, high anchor 35.2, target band 34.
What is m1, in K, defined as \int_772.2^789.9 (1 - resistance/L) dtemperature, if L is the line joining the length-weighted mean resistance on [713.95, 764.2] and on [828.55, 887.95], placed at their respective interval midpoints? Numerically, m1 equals 5.2 K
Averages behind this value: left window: 36.5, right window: 35.5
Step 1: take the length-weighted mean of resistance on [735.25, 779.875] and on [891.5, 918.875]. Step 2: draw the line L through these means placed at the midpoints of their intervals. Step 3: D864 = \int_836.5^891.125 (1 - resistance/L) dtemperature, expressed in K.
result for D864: 5.8 K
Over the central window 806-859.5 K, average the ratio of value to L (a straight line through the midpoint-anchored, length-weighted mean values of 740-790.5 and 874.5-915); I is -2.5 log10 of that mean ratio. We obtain 0.12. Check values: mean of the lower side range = 27.4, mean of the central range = 32.1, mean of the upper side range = 44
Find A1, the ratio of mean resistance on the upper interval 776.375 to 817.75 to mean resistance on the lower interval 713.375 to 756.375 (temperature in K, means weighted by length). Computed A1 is 0.9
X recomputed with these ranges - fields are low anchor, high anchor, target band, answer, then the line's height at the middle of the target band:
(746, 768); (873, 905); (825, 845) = 5.1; 35.6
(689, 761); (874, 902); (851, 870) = 1.0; 41.6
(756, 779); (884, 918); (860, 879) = -1.0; 40.2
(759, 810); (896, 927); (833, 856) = 6.2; 38.2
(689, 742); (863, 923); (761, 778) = 6.5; 42.8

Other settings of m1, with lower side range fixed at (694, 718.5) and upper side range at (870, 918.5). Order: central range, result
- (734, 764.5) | 7.3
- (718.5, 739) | -1.2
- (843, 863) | 4.2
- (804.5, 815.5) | 1.2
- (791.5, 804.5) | 1.1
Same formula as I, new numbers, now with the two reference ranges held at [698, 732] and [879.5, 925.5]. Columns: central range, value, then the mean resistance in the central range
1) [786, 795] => 0.21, 35.5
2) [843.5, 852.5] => 0.44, 29.5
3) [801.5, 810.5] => 0.17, 37.3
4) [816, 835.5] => 0.36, 31.5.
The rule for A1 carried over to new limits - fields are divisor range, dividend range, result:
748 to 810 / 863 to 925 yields 1.51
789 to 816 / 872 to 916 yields 1.15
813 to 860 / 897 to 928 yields 1.50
